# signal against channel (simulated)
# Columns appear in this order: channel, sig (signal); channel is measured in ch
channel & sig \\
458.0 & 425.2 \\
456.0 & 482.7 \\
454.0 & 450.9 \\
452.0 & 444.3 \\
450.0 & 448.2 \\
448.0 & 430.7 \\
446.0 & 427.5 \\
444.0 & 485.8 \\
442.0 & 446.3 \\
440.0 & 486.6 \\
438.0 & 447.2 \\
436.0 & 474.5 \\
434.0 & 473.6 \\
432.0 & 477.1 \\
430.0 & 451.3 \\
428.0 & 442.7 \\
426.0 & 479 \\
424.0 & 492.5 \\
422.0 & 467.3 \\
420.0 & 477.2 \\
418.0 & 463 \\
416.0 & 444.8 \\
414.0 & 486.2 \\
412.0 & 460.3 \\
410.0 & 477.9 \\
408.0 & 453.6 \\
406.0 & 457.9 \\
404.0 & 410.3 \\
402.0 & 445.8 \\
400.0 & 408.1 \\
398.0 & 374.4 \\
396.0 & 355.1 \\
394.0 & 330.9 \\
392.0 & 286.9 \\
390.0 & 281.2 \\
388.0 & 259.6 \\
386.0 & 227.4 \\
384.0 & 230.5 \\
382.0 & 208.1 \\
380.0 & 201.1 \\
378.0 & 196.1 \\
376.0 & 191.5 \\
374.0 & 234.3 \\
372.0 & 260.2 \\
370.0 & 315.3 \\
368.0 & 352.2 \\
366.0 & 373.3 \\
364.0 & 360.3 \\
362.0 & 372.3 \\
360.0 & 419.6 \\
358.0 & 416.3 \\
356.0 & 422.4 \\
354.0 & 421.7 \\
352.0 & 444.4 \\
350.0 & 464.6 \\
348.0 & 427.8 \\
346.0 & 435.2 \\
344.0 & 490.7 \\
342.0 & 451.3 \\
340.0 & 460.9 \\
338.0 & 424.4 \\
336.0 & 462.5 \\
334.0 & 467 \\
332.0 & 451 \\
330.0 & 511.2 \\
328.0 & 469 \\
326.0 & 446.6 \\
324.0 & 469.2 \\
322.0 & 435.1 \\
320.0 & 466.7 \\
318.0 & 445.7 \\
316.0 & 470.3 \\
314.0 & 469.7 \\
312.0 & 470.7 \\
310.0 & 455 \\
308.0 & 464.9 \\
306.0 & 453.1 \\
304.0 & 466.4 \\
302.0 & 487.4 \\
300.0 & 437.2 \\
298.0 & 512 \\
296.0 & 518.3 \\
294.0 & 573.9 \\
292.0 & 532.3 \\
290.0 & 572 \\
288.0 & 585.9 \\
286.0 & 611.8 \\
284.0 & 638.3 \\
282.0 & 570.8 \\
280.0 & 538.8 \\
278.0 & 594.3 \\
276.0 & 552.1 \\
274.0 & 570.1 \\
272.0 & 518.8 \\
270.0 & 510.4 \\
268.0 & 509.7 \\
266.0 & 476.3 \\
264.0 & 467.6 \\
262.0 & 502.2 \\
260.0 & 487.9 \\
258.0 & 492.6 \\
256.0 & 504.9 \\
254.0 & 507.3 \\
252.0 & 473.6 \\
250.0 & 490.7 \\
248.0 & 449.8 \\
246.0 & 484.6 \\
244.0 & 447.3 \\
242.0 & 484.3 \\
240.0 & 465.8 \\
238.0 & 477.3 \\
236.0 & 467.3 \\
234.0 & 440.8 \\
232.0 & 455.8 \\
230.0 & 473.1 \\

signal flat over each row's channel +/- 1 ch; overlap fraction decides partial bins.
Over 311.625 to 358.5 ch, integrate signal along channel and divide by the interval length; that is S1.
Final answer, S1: 454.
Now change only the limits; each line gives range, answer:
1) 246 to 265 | 486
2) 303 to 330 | 462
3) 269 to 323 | 516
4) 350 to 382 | 332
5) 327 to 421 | 384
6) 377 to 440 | 393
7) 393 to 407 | 398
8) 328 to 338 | 468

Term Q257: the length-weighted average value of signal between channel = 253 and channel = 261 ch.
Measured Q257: 498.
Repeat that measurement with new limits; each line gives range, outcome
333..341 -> 454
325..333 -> 469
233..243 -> 467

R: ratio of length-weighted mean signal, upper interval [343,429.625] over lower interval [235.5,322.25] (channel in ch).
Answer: 0.75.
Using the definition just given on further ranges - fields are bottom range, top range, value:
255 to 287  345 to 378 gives 0.68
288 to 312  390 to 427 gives 0.86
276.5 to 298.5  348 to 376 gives 0.65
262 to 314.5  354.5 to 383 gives 0.60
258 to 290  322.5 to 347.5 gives 0.85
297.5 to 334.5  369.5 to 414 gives 0.70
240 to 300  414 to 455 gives 0.89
